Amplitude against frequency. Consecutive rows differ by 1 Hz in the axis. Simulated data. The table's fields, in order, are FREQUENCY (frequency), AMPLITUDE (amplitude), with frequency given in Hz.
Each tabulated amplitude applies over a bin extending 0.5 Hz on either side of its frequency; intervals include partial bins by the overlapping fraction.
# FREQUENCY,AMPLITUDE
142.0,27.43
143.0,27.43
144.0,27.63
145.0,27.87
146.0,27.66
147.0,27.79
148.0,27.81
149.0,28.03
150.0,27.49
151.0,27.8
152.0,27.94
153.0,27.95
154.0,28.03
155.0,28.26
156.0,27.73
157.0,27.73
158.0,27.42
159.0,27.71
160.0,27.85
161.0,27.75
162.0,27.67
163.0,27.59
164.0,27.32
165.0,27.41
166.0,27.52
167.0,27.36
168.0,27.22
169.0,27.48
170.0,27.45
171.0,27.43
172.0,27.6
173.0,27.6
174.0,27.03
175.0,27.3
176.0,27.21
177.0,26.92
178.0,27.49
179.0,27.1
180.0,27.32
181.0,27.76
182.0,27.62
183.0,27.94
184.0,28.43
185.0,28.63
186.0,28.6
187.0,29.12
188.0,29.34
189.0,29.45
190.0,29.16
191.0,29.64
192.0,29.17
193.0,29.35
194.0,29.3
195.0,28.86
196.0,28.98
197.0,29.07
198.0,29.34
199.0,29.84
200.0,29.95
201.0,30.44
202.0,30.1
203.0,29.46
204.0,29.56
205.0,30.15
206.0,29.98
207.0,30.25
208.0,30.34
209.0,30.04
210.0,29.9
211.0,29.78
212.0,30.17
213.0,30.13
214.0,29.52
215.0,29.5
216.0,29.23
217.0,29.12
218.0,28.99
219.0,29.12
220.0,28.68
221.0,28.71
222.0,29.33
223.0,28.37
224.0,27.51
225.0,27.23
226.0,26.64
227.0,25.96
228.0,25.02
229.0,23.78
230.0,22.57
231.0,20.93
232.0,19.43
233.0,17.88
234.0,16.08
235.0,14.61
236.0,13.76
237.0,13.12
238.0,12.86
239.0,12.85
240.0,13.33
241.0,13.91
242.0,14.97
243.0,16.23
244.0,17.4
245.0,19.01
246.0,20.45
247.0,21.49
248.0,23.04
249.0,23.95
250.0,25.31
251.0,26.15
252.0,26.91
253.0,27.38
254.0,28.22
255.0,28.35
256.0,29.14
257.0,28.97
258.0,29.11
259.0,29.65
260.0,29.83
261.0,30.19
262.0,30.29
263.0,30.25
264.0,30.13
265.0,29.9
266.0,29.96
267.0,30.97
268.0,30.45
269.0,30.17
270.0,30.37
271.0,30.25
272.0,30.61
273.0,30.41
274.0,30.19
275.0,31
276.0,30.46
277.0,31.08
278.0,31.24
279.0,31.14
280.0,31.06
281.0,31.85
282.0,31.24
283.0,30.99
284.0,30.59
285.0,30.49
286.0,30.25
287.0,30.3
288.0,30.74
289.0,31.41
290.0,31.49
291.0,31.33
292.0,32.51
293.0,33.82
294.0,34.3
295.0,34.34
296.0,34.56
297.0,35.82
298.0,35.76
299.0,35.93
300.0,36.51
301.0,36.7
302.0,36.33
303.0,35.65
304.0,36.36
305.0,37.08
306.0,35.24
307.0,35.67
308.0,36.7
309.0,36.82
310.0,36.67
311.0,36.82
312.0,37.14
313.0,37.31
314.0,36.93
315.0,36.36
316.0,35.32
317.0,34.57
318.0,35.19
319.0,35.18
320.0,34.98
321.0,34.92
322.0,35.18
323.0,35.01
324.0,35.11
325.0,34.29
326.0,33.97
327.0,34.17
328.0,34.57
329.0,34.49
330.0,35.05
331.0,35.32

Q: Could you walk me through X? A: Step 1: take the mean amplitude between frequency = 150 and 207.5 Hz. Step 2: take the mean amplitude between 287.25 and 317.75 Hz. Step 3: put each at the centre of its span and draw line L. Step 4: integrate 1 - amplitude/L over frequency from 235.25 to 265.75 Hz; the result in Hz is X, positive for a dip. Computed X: 8.69 Hz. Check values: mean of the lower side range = 28.3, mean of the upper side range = 35.2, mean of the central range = 23.2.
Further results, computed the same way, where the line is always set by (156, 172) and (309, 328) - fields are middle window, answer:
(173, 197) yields 0.2 Hz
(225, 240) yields 5.8 Hz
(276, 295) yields 1.3 Hz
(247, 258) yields 1.9 Hz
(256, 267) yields 0.9 Hz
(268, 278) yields 0.8 Hz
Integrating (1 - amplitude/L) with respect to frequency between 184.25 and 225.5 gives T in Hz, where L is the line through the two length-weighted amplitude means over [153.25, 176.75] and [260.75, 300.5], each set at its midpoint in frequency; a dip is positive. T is -0.57 Hz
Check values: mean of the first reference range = 27.5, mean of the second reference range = 31.6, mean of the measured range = 29.3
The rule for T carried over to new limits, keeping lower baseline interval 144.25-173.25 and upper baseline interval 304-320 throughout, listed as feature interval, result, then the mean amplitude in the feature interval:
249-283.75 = 4.06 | 29.7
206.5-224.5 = 0.84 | 29.4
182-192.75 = 0.13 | 28.9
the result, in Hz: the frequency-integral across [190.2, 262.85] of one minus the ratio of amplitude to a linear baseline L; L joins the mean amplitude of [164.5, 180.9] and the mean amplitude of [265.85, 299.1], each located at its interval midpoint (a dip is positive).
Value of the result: 9.1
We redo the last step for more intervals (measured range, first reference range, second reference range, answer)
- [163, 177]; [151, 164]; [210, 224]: 0.4 Hz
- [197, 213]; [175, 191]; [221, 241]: -3.4 Hz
